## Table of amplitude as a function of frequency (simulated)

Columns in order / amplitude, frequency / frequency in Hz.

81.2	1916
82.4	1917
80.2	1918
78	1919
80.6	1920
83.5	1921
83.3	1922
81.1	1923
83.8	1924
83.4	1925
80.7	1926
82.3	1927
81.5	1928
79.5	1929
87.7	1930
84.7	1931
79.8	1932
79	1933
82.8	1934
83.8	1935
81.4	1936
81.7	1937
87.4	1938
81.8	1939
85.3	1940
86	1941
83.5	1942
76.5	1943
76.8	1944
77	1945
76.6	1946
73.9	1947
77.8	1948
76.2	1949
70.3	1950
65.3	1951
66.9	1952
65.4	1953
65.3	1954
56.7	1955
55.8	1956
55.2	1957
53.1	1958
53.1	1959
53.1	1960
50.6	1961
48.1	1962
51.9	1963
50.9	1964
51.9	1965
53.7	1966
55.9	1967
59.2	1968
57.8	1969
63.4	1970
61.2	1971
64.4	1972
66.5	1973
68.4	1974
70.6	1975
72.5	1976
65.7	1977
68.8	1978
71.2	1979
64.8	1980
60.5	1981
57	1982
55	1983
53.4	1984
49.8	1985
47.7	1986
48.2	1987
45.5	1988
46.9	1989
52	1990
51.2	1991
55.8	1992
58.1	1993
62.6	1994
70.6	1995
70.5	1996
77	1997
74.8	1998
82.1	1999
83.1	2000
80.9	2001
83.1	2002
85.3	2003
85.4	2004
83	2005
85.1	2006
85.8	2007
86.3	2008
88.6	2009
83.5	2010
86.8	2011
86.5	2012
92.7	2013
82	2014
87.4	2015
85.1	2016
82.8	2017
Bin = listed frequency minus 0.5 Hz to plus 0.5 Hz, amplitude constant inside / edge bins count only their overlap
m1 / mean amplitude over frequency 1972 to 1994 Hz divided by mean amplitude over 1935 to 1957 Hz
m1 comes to 0.79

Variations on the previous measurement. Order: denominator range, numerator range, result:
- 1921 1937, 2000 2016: 1.04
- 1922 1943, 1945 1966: 0.74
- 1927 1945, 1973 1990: 0.72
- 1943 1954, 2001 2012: 1.18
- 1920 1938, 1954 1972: 0.67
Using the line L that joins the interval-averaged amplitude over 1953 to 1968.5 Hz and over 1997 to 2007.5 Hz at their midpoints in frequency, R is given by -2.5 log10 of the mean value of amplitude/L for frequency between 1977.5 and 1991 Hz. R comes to 0.26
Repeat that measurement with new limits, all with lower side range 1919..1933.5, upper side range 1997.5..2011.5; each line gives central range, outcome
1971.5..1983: 0.25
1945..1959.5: 0.25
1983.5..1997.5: 0.43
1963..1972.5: 0.40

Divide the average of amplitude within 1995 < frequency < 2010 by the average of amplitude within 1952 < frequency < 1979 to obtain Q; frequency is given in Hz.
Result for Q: 1.4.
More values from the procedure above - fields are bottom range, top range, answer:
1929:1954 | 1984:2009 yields 0.88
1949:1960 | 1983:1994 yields 0.84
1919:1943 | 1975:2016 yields 0.86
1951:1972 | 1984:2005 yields 1.15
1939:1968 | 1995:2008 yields 1.25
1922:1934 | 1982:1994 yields 0.63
